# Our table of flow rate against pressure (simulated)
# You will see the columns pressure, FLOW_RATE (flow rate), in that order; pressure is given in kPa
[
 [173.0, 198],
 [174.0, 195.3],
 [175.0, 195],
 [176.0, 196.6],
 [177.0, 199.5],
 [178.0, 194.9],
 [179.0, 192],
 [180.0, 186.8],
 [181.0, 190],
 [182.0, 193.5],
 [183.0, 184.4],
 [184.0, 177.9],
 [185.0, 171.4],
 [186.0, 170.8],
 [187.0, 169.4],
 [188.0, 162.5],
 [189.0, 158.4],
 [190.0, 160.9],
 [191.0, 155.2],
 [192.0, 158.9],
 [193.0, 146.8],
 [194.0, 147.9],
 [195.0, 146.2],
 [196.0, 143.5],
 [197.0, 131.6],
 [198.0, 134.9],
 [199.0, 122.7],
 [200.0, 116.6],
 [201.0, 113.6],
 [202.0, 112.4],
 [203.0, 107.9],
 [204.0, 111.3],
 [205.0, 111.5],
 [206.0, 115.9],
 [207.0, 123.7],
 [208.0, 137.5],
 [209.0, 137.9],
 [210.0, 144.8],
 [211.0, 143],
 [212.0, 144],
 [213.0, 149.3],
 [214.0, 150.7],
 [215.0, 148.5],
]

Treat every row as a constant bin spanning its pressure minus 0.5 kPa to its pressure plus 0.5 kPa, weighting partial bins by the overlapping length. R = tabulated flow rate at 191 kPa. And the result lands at 155.2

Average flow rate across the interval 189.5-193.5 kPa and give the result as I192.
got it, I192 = 155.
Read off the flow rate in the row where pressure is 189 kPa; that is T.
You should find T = 158.4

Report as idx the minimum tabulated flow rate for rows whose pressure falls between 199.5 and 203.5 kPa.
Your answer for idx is 107.9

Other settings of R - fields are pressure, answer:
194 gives 147.9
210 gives 144.8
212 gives 144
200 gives 116.6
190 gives 160.9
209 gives 137.9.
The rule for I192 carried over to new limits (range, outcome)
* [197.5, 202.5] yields 120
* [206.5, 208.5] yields 131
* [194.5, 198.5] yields 139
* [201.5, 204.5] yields 111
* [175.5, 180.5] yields 194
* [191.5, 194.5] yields 151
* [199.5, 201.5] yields 115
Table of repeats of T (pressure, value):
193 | 146.8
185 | 171.4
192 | 158.9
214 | 150.7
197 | 131.6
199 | 122.7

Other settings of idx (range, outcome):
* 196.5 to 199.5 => 122.7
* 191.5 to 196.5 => 143.5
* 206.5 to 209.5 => 123.7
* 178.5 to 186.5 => 170.8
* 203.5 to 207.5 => 111.3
